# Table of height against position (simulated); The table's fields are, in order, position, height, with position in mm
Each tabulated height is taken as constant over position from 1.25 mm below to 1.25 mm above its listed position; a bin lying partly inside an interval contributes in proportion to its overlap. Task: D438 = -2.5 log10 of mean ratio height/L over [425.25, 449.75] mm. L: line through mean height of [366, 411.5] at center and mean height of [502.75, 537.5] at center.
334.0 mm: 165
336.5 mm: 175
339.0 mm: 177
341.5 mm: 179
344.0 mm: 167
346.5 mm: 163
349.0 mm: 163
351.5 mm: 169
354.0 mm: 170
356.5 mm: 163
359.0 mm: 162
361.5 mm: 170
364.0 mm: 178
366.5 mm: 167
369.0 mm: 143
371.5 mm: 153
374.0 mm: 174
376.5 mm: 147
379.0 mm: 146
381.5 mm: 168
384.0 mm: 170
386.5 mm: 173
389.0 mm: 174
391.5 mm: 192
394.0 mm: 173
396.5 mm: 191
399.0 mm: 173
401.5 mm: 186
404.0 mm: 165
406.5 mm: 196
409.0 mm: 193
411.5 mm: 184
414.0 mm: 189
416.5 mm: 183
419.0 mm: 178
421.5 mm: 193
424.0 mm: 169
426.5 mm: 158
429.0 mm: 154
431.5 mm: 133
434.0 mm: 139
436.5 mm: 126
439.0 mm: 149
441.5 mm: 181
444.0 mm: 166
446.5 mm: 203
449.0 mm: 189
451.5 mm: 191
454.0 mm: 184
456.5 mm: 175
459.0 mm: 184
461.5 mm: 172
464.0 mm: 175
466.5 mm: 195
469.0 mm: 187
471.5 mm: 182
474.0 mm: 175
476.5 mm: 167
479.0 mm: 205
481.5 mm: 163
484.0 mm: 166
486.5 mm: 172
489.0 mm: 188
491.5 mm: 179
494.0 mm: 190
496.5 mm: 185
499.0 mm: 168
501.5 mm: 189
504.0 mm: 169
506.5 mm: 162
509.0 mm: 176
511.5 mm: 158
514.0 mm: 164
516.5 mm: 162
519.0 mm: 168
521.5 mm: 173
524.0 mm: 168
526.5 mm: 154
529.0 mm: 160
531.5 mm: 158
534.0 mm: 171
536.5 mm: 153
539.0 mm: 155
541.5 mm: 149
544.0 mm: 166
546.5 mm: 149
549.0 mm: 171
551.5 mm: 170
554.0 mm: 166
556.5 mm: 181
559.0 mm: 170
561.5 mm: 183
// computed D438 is 0.06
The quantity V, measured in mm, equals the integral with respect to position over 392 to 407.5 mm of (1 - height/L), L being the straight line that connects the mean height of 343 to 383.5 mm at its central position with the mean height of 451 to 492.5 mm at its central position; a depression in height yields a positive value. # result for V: -1.15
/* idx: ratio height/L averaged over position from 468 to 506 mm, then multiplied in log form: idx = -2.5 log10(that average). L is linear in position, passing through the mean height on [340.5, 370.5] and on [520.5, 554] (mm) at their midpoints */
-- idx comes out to -0.10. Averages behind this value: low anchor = 166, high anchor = 161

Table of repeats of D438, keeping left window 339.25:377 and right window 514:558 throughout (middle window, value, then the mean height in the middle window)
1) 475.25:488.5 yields -0.07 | 175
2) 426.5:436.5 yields 0.16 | 142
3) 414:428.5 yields -0.07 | 176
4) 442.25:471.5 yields -0.12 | 184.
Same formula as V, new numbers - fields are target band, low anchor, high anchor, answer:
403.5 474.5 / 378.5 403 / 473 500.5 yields 0.8 mm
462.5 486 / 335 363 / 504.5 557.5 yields -2.0 mm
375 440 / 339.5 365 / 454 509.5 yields 1.3 mm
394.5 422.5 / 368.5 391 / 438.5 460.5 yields -2.3 mm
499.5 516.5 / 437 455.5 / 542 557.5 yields 0.2 mm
